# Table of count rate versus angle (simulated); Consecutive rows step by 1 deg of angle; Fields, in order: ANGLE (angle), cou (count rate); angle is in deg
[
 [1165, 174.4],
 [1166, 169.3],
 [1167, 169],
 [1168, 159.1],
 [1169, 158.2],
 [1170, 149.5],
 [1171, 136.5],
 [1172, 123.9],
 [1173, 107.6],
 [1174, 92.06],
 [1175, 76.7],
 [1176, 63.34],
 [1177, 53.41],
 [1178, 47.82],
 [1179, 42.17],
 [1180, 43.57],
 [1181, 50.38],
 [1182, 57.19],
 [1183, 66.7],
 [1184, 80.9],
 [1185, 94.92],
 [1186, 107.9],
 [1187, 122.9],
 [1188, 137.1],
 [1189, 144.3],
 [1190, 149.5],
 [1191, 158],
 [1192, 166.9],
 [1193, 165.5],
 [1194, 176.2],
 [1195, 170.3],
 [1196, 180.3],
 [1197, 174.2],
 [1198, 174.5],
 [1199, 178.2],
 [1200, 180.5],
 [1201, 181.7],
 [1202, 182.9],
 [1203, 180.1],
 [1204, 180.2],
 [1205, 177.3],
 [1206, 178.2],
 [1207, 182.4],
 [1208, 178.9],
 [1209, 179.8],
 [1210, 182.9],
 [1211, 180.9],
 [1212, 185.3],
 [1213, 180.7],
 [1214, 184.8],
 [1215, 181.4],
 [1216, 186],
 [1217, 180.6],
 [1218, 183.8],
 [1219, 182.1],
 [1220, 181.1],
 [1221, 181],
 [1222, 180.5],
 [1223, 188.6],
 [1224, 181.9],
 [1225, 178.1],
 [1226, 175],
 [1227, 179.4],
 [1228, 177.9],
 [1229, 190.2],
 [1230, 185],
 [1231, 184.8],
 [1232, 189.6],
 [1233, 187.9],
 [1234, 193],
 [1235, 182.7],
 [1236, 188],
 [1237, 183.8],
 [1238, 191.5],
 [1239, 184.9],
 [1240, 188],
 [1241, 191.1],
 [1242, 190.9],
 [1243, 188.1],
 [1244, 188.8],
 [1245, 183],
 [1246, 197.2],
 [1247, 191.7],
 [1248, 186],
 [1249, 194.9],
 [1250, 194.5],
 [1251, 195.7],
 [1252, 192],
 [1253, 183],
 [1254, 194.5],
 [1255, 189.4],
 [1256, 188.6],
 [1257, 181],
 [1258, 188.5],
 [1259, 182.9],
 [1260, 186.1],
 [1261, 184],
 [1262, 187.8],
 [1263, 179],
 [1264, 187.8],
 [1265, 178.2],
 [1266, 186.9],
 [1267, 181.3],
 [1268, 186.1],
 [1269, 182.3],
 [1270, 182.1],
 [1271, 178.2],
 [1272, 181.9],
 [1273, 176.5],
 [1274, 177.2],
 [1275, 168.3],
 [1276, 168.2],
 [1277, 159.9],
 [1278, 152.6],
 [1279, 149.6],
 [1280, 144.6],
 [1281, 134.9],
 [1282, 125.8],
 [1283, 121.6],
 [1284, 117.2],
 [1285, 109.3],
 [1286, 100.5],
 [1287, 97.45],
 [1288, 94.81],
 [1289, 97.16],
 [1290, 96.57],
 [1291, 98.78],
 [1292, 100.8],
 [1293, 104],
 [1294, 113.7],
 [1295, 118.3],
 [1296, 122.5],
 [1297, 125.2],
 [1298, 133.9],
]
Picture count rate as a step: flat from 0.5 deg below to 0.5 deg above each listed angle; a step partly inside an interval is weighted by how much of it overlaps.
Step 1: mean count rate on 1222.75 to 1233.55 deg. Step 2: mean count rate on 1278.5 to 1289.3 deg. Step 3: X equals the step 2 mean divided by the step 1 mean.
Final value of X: 0.6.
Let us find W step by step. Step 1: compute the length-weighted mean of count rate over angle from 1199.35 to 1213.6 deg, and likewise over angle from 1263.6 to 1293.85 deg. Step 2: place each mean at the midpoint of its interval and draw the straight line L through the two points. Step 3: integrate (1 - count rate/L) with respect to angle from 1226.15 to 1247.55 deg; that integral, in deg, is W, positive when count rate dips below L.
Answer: -2.8 deg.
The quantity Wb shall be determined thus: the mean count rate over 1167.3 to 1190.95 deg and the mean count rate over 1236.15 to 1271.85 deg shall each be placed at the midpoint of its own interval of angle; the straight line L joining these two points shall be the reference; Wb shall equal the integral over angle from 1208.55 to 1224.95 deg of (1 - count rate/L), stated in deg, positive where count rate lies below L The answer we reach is -4.4 deg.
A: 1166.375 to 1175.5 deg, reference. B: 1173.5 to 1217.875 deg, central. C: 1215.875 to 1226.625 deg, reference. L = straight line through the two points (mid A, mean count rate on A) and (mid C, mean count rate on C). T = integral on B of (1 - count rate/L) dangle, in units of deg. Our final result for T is 4.7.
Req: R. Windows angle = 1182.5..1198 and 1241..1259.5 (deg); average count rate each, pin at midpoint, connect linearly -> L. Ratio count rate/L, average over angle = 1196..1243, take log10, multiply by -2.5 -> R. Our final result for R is -0.12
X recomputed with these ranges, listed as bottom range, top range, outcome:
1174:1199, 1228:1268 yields 1.65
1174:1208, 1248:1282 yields 1.36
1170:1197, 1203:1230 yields 1.65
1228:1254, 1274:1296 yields 0.66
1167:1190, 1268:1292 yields 1.41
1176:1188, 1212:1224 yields 2.53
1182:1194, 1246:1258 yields 1.51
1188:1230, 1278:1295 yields 0.64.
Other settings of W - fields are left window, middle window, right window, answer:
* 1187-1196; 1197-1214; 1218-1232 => -1.24 deg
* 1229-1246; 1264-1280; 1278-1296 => -4.27 deg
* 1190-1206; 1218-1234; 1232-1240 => 0.08 deg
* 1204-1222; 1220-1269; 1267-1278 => -2.25 deg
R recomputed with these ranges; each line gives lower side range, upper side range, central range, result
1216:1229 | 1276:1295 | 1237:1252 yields -0.192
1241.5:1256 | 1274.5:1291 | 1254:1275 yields -0.145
